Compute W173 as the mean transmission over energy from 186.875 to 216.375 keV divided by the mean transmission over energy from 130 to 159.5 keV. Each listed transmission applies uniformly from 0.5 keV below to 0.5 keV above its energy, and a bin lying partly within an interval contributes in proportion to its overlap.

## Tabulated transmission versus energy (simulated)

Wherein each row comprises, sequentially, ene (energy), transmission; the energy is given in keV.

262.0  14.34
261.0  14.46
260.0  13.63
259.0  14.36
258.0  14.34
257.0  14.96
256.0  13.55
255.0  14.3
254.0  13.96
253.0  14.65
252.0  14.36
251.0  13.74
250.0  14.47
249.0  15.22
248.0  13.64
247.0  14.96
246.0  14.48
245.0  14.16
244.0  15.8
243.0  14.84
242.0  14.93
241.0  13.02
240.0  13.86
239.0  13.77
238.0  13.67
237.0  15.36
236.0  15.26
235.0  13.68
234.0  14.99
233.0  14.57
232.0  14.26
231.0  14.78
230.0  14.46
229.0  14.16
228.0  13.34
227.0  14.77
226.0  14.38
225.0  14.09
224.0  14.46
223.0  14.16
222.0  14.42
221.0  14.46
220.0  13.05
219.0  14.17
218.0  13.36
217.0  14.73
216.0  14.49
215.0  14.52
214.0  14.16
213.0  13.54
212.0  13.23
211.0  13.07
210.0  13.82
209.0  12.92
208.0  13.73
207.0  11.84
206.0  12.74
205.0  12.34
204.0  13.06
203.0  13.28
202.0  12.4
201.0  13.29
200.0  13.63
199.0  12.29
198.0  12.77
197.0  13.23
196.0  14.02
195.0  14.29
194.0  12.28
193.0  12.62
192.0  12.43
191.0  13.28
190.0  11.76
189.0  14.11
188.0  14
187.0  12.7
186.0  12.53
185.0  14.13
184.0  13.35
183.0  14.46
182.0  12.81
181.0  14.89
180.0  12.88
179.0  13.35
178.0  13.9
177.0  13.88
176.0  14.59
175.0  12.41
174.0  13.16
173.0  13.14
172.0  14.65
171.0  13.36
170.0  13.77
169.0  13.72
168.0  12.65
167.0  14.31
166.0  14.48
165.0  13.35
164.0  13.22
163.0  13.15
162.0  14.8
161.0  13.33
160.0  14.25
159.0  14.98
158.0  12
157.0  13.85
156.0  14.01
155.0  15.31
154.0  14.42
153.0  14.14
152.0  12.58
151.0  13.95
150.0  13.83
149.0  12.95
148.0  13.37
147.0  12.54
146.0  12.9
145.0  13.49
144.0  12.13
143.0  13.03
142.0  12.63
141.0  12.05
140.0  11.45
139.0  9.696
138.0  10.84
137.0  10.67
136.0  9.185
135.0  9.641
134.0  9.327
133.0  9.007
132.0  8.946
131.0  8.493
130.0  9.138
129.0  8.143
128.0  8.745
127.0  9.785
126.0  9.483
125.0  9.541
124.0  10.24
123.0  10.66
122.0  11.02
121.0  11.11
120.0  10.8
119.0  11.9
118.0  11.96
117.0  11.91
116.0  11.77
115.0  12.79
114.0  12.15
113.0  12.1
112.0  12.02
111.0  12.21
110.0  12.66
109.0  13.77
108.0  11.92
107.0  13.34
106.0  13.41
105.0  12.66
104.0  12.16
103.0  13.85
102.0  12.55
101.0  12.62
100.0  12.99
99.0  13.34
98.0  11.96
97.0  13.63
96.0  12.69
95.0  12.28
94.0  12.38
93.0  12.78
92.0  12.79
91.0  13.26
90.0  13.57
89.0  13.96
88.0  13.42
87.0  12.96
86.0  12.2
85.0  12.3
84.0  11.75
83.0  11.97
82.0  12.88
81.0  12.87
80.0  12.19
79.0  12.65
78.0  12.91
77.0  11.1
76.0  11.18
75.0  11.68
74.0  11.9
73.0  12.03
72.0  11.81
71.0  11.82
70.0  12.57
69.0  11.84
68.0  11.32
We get 1.09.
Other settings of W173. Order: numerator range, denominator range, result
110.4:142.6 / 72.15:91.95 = 0.85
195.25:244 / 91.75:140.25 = 1.22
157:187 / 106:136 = 1.25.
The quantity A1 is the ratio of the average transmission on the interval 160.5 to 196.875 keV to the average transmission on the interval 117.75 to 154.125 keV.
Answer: 1.21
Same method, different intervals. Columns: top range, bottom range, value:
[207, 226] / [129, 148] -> 1.28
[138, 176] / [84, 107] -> 1.03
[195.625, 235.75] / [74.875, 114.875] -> 1.09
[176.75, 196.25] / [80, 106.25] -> 1.04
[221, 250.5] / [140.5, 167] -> 1.07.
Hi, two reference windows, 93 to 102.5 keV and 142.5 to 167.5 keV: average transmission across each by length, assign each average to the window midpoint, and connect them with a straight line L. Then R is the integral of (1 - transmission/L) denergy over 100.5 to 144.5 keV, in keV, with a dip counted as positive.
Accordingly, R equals 6.29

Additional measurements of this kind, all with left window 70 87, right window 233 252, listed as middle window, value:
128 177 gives 2.6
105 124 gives 0.9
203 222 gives 0.7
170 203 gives 0.7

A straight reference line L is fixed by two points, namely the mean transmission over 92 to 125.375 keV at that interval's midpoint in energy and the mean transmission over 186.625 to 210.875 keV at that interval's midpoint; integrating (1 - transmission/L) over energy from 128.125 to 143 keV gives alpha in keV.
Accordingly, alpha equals 2.93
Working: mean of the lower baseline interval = 12.2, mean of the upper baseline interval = 13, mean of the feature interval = 10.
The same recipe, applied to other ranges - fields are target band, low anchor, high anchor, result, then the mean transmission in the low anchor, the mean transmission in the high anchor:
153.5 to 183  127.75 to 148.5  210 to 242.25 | -4.6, 10.8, 14.2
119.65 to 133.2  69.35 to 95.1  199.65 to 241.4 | 3.4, 12.4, 13.8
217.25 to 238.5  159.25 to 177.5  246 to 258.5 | -0.2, 13.7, 14.4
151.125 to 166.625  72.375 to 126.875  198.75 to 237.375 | -1.0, 12.2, 13.8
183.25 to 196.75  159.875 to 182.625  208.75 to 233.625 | 0.6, 13.6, 14.1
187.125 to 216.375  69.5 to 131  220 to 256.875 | 1.1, 12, 14.3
